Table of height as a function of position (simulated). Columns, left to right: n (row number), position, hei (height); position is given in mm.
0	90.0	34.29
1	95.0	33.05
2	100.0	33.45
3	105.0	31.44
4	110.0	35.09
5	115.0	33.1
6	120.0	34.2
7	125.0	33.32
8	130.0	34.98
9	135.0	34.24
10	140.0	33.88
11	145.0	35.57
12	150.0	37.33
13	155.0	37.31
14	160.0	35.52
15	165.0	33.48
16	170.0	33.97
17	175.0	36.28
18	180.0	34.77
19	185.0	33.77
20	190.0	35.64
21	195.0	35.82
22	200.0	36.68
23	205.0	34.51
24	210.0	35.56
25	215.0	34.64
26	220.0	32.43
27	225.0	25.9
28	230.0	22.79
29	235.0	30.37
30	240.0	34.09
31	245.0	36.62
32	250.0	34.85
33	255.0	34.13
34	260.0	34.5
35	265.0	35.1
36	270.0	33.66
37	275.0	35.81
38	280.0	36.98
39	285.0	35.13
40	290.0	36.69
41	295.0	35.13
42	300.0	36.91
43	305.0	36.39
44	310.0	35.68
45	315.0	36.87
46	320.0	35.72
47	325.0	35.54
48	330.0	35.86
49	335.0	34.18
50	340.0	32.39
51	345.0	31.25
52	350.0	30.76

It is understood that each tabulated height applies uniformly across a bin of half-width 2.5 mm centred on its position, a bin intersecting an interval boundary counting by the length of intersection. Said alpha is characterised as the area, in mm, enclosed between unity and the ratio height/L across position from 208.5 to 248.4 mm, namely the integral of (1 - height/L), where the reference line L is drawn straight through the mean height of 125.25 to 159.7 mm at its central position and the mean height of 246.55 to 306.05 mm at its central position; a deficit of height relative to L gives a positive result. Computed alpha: 4.4 mm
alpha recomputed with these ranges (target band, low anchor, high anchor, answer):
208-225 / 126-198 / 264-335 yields 1.2 mm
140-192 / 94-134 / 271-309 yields -1.5 mm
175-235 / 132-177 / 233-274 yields 3.1 mm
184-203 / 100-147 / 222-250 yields -2.3 mm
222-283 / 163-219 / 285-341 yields 4.1 mm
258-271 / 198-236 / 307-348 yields -0.6 mm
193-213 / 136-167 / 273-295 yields 0.1 mm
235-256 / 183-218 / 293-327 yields 0.7 mm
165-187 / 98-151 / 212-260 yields -1.0 mm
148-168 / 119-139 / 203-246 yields -1.4 mm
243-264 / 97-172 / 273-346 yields 0.1 mm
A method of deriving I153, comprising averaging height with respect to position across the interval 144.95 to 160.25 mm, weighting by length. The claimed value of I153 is 36.7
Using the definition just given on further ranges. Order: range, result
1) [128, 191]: 35.1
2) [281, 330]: 36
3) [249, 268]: 34.6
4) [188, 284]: 33.7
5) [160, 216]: 35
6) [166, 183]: 34.8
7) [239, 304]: 35.4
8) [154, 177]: 35.2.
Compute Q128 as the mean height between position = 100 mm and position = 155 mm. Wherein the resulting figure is 34.4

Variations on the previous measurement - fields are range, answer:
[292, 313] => 36.1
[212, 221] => 33.8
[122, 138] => 34.2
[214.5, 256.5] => 31.6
